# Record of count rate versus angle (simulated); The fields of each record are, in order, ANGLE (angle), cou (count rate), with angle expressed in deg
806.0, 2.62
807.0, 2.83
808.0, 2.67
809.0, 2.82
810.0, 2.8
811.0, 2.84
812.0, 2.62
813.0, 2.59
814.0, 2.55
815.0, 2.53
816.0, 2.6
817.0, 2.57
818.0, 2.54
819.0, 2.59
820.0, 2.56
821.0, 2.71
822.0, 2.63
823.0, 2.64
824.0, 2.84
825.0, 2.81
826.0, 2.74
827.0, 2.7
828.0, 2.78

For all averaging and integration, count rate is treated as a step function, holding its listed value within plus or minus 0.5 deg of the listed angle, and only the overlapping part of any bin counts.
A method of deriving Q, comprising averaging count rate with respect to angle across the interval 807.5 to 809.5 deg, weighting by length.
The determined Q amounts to 2.75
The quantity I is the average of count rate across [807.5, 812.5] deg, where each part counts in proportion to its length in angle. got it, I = 2.75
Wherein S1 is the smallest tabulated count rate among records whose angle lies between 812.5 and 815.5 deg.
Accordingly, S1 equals 2.53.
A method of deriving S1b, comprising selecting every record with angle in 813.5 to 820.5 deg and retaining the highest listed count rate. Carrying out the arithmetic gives 2.6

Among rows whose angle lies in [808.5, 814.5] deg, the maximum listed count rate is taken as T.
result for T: 2.84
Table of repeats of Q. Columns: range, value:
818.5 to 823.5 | 2.63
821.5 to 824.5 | 2.7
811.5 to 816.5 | 2.58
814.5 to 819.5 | 2.57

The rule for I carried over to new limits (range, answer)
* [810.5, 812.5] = 2.73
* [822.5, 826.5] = 2.76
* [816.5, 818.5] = 2.55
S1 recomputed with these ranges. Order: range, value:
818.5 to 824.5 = 2.56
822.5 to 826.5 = 2.64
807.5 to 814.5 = 2.55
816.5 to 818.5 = 2.54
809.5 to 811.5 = 2.8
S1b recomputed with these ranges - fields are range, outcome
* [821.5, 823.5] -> 2.64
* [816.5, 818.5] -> 2.57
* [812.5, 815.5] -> 2.59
